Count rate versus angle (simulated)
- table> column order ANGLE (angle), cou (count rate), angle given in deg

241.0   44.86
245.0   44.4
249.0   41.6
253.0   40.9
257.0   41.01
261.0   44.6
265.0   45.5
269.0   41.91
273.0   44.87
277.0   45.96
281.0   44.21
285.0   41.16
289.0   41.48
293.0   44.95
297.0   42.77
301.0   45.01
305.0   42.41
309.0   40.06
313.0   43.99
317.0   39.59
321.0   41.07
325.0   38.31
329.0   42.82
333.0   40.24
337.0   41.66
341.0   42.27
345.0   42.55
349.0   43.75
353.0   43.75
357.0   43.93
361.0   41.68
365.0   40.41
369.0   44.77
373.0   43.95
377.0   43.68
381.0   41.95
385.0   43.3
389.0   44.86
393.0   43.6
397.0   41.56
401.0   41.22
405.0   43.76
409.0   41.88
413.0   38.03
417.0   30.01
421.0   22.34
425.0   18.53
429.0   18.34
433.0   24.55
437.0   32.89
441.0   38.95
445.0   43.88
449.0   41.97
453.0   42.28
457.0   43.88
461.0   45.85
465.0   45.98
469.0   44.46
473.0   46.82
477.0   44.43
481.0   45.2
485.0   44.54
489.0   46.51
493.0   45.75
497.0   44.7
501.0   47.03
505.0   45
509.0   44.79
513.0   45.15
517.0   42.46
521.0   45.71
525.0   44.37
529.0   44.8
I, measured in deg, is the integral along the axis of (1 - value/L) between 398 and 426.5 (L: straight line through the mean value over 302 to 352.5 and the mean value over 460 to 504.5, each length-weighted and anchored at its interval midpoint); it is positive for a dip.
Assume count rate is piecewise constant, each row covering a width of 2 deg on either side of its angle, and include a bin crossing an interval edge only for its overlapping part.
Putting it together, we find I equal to 6.21 deg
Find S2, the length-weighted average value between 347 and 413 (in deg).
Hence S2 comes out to 42.9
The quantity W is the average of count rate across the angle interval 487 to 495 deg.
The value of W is 46.1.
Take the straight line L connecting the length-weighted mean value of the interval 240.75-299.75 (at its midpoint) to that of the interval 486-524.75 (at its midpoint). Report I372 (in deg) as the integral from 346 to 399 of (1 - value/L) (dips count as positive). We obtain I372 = 1.17 deg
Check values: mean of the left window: 43.3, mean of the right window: 45.2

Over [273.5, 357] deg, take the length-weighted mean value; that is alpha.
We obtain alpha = 42.5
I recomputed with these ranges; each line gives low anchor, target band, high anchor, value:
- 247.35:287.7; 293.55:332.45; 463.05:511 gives 1.6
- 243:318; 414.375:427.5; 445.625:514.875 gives 6.0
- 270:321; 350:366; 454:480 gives 0.4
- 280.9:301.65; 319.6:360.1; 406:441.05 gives -4.3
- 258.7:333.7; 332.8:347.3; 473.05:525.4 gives 0.4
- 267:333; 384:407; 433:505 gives 0.0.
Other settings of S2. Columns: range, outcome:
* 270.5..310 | 43.4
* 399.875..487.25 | 38.2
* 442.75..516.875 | 44.8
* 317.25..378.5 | 42.2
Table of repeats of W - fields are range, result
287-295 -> 43.2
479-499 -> 45.3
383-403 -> 42.9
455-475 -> 45.4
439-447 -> 41.4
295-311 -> 42.6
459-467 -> 45.9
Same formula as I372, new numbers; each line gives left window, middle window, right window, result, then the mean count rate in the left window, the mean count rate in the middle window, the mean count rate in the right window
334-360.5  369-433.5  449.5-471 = 9.8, 42.8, 36.9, 44.3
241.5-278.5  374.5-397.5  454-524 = 0.6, 43.4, 43.3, 45.1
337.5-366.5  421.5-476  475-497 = 8.9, 42.6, 37.3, 45.2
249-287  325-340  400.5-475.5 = -0.1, 43.3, 41.2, 37.1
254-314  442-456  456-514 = 0.8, 43.3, 42.5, 45.4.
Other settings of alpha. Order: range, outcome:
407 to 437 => 28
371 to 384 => 43.2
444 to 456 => 42.7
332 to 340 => 41.2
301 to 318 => 42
